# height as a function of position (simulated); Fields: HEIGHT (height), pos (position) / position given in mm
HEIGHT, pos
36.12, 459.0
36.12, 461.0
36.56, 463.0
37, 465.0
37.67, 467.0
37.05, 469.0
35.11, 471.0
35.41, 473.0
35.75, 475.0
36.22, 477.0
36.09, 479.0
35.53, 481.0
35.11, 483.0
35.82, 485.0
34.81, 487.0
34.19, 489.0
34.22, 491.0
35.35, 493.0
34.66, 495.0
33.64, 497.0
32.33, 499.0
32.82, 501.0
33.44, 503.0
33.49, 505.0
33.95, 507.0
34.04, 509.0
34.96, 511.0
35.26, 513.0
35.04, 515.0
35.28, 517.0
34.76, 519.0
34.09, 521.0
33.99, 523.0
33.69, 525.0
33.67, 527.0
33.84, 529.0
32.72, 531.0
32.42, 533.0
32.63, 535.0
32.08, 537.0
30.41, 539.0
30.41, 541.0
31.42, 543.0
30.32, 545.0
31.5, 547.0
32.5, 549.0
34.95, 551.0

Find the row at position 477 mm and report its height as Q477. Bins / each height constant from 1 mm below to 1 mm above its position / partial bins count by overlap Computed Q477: 36.22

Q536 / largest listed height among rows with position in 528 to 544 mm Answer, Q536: 33.84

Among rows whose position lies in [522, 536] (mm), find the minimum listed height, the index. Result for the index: 32.42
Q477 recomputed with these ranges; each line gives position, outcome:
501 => 32.82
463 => 36.56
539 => 30.41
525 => 33.69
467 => 37.67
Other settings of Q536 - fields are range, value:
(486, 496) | 35.35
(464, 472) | 37.67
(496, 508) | 33.95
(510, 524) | 35.28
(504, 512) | 34.96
